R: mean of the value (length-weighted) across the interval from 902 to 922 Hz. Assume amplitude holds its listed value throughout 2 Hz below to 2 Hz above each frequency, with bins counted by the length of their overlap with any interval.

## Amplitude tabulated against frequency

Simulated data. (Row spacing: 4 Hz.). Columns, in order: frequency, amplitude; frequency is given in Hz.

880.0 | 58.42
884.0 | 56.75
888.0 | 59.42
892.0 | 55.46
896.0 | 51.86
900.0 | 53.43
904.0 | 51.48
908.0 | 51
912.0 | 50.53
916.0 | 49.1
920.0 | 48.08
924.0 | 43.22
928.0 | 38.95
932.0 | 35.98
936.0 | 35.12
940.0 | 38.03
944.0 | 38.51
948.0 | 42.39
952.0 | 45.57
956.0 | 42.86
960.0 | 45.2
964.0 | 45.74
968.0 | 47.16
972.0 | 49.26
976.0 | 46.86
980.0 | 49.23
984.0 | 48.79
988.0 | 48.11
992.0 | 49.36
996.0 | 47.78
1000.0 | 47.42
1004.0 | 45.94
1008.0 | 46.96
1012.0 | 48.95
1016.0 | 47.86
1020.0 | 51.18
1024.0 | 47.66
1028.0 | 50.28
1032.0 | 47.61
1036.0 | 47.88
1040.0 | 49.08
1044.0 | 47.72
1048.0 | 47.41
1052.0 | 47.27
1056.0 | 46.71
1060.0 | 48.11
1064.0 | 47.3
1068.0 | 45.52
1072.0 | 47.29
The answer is 50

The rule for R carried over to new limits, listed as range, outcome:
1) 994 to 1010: 47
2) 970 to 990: 48.5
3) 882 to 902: 55.4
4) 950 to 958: 44.2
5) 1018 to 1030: 49.7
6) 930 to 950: 38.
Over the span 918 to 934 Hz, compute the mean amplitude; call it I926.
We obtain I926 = 41.6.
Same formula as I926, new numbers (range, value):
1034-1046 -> 48.2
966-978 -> 47.8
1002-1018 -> 47.4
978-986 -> 49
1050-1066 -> 47.3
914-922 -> 48.6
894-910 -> 51.9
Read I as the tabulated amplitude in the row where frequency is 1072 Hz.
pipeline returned 47.29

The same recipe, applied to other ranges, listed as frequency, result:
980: 49.23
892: 55.46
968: 47.16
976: 46.86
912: 50.53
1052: 47.27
